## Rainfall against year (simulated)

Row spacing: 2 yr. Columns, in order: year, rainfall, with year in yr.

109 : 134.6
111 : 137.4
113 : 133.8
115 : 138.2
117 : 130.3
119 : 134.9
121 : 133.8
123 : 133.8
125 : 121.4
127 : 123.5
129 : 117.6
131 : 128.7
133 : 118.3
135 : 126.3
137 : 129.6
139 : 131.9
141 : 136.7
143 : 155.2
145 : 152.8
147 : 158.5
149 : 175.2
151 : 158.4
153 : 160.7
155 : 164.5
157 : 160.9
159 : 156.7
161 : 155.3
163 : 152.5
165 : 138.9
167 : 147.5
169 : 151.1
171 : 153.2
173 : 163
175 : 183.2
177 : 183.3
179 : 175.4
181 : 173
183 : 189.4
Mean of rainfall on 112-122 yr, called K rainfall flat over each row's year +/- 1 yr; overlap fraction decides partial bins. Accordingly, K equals 134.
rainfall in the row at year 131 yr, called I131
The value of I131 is 128.7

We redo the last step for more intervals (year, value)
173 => 163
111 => 137.4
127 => 123.5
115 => 138.2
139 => 131.9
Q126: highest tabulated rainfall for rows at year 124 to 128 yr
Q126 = 123.5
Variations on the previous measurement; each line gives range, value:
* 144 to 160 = 175.2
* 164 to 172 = 153.2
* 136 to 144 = 155.2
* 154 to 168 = 164.5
